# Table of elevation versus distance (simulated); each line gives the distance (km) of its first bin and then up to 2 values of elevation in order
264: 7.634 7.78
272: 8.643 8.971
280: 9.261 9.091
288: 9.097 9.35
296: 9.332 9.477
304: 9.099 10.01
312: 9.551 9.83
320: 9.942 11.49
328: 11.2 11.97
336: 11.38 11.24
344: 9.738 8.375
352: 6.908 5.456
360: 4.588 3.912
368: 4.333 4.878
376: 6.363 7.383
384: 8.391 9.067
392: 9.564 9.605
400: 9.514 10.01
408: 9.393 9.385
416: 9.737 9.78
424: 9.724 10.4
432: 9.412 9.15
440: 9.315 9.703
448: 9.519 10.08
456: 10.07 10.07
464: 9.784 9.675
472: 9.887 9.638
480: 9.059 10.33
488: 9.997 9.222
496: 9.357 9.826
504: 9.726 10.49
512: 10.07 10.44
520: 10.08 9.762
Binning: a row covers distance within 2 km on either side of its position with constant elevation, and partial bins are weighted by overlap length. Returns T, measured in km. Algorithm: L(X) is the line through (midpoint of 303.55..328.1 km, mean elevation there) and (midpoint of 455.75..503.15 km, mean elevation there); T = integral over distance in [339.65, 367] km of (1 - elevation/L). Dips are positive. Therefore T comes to 8.8 km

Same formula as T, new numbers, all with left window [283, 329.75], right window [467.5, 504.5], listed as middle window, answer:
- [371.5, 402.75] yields 4.6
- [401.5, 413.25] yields 0.1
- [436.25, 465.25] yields -0.2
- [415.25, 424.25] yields 0.0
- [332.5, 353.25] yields -0.1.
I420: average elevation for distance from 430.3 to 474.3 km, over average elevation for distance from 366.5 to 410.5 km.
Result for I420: 1.20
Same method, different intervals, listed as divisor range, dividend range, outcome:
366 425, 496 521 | 1.19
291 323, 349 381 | 0.57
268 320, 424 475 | 1.05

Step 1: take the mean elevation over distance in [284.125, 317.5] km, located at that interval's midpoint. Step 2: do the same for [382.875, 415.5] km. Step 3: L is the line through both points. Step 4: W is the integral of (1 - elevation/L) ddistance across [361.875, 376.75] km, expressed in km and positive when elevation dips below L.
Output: 7.4 km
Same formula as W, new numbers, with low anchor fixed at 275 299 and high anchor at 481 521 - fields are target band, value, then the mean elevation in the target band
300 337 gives -4.38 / 10.4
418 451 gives 0.22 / 9.64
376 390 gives 2.24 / 8.01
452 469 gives -0.25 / 9.93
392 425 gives -0.07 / 9.64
